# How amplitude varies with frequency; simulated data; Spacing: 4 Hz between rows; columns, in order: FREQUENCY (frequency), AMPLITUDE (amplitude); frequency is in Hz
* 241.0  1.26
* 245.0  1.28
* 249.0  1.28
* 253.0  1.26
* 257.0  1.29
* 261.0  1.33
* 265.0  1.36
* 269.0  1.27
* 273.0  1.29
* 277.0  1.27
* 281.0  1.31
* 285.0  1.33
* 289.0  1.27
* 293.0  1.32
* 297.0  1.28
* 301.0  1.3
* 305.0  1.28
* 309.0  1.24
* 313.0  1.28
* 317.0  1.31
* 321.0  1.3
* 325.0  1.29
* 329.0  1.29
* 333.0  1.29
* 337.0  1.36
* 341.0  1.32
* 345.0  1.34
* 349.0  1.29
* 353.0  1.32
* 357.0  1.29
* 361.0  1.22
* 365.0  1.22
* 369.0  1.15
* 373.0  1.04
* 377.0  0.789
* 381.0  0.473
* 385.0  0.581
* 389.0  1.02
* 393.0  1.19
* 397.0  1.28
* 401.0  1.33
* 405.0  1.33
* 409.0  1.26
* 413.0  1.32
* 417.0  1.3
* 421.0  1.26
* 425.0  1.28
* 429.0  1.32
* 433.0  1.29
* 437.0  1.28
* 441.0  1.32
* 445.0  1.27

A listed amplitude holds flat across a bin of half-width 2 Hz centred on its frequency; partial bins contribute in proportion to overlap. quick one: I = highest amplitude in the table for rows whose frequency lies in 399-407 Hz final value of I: 1.33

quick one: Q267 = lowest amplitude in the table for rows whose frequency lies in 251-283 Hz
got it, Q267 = 1.26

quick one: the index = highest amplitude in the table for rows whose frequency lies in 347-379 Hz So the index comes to 1.32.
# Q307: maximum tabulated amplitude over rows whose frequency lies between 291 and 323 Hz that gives 1.32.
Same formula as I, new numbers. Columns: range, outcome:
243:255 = 1.28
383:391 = 1.02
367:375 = 1.15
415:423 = 1.3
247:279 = 1.36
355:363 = 1.29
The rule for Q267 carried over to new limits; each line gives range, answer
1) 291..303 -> 1.28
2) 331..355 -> 1.29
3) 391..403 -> 1.19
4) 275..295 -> 1.27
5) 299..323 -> 1.24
